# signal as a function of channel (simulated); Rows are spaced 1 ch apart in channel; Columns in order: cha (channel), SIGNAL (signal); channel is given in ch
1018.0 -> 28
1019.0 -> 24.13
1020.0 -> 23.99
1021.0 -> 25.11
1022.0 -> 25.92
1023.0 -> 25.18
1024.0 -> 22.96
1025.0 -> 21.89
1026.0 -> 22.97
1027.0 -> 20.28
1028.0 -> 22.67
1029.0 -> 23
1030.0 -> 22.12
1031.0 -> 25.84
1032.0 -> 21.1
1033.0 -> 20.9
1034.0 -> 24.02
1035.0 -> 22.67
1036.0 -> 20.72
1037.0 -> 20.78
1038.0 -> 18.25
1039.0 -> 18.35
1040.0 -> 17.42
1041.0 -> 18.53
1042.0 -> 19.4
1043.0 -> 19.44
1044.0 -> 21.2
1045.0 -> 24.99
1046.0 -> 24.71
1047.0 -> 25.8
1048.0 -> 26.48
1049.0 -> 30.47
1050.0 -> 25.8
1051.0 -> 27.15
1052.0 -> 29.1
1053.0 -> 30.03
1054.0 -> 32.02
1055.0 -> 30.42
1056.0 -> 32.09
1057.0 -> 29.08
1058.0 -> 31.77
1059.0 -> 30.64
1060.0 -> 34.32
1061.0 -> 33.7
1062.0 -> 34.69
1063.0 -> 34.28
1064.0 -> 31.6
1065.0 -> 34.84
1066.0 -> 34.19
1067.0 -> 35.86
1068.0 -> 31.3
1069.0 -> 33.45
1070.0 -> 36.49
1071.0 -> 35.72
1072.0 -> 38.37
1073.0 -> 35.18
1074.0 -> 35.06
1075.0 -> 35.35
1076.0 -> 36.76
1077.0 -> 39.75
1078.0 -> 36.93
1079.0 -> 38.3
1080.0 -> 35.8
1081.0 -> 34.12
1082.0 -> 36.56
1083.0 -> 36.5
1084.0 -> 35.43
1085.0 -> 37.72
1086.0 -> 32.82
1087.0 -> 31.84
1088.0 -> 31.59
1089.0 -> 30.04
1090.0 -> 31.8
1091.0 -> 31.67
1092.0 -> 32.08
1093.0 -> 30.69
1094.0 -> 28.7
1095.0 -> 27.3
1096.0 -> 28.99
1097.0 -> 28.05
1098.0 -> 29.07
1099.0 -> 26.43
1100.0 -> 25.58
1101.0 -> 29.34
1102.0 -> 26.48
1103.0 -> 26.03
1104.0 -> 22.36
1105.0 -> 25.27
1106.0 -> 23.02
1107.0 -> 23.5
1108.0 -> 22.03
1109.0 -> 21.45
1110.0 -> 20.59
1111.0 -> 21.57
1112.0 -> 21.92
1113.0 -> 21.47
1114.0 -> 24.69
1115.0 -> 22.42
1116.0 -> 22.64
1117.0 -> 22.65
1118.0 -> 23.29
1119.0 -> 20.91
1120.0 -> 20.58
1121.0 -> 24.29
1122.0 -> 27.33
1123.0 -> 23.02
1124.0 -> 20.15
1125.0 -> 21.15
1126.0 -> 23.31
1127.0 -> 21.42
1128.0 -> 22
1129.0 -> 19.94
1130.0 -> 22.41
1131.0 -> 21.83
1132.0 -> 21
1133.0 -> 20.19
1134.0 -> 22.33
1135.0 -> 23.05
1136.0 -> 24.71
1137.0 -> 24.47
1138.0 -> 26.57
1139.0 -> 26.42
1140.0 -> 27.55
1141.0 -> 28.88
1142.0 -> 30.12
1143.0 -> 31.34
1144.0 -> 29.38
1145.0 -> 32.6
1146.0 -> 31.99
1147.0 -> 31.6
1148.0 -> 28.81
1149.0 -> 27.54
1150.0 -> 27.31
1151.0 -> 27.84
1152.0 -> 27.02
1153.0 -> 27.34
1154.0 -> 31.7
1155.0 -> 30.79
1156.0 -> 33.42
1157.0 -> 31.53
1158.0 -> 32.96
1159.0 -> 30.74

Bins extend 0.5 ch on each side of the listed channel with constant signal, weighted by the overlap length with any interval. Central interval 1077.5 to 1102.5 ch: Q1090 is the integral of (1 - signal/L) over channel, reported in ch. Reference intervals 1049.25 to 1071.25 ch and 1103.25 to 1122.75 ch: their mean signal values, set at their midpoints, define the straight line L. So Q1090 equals -4.5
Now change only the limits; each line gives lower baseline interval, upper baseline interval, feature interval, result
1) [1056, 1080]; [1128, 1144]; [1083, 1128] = 5.09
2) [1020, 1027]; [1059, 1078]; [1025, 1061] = 4.95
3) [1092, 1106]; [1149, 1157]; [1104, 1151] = 6.68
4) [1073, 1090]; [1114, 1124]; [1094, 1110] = 1.66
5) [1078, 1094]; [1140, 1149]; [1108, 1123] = 4.42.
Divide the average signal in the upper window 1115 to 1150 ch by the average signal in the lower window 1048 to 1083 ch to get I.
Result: 0.74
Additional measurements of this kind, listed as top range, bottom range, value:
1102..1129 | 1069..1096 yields 0.66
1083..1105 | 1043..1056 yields 1.09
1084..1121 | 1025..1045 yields 1.25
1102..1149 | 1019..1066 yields 0.94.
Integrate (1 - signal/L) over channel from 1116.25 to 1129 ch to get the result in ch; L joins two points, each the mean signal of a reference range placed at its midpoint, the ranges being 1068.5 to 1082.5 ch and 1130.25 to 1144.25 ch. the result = 2.5 ch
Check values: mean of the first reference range 36.3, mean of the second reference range 25.4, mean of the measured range 22.4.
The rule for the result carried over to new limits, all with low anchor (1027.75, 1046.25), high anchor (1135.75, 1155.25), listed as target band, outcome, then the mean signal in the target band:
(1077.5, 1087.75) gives -4.7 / 35.5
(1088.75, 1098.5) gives -1.8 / 29.8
